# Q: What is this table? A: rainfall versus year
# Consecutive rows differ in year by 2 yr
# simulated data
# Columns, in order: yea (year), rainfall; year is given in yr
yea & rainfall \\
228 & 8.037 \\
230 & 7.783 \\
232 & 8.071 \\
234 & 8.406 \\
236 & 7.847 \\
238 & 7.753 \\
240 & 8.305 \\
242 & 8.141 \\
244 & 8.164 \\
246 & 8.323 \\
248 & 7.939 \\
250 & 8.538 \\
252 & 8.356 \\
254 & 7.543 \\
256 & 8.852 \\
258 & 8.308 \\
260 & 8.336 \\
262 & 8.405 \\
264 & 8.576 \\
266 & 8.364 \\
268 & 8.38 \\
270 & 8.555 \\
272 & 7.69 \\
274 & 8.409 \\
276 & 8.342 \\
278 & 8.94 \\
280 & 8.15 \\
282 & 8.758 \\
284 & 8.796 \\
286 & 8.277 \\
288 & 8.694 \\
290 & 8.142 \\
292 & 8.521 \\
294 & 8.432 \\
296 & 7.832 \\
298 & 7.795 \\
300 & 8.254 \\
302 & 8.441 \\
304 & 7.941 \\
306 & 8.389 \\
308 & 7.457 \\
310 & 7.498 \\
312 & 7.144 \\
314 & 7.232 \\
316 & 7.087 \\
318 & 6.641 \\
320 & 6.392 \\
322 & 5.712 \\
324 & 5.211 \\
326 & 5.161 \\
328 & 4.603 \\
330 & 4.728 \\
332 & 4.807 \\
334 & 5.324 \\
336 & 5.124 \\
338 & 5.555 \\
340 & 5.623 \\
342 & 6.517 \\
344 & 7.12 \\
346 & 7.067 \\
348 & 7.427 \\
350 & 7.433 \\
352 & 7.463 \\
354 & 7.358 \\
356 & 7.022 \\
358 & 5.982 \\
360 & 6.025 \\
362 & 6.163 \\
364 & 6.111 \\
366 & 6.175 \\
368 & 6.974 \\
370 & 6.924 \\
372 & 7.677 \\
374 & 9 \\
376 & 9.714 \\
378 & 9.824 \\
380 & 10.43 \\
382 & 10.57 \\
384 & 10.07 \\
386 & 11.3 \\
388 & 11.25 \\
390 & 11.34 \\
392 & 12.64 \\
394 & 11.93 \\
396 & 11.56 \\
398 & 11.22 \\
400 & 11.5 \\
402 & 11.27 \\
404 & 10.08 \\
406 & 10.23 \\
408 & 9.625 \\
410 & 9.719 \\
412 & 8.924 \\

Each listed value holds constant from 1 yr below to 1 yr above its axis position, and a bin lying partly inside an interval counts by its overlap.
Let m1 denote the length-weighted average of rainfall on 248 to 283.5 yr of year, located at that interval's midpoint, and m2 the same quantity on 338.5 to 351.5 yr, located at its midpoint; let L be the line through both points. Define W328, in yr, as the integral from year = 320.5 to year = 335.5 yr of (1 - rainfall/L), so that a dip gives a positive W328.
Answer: 4.28 yr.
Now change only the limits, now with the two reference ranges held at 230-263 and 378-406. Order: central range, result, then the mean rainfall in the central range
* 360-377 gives 5.4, 7.26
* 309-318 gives 2.2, 7.17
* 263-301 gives 2.3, 8.36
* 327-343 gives 7.5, 5.29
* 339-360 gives 6.9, 6.86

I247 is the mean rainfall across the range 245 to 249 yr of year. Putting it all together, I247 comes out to 8.13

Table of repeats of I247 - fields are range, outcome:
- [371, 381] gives 9.33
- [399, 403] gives 11.4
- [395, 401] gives 11.4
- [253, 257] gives 8.2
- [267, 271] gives 8.47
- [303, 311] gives 7.82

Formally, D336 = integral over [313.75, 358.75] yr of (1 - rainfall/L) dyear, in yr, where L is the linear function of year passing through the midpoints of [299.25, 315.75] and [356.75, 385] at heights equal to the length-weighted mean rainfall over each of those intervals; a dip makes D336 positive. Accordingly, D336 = 9.57 yr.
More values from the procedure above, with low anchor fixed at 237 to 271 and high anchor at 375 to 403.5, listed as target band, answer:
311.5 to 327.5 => 5.6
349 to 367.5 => 6.7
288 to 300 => 1.2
